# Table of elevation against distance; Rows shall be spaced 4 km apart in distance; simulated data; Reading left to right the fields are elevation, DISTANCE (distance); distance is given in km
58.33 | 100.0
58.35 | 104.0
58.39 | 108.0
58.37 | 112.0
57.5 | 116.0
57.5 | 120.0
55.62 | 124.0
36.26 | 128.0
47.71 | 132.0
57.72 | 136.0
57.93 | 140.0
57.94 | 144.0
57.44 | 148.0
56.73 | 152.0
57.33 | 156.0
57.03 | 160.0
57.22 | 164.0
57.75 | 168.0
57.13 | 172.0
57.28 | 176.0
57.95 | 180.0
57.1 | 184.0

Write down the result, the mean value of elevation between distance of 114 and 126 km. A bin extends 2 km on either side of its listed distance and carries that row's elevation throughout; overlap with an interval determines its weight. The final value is 56.9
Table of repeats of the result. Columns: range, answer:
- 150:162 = 57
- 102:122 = 58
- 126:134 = 42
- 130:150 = 55.7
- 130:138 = 52.7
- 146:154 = 57.1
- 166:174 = 57.4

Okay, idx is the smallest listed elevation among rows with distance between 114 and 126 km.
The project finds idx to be 55.62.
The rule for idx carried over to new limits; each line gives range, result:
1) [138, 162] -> 56.73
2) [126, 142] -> 36.26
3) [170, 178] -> 57.13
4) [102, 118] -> 57.5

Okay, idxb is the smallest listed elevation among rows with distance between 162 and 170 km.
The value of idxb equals 57.22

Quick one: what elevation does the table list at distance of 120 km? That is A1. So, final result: 57.5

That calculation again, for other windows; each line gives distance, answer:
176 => 57.28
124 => 55.62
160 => 57.03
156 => 57.33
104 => 58.35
